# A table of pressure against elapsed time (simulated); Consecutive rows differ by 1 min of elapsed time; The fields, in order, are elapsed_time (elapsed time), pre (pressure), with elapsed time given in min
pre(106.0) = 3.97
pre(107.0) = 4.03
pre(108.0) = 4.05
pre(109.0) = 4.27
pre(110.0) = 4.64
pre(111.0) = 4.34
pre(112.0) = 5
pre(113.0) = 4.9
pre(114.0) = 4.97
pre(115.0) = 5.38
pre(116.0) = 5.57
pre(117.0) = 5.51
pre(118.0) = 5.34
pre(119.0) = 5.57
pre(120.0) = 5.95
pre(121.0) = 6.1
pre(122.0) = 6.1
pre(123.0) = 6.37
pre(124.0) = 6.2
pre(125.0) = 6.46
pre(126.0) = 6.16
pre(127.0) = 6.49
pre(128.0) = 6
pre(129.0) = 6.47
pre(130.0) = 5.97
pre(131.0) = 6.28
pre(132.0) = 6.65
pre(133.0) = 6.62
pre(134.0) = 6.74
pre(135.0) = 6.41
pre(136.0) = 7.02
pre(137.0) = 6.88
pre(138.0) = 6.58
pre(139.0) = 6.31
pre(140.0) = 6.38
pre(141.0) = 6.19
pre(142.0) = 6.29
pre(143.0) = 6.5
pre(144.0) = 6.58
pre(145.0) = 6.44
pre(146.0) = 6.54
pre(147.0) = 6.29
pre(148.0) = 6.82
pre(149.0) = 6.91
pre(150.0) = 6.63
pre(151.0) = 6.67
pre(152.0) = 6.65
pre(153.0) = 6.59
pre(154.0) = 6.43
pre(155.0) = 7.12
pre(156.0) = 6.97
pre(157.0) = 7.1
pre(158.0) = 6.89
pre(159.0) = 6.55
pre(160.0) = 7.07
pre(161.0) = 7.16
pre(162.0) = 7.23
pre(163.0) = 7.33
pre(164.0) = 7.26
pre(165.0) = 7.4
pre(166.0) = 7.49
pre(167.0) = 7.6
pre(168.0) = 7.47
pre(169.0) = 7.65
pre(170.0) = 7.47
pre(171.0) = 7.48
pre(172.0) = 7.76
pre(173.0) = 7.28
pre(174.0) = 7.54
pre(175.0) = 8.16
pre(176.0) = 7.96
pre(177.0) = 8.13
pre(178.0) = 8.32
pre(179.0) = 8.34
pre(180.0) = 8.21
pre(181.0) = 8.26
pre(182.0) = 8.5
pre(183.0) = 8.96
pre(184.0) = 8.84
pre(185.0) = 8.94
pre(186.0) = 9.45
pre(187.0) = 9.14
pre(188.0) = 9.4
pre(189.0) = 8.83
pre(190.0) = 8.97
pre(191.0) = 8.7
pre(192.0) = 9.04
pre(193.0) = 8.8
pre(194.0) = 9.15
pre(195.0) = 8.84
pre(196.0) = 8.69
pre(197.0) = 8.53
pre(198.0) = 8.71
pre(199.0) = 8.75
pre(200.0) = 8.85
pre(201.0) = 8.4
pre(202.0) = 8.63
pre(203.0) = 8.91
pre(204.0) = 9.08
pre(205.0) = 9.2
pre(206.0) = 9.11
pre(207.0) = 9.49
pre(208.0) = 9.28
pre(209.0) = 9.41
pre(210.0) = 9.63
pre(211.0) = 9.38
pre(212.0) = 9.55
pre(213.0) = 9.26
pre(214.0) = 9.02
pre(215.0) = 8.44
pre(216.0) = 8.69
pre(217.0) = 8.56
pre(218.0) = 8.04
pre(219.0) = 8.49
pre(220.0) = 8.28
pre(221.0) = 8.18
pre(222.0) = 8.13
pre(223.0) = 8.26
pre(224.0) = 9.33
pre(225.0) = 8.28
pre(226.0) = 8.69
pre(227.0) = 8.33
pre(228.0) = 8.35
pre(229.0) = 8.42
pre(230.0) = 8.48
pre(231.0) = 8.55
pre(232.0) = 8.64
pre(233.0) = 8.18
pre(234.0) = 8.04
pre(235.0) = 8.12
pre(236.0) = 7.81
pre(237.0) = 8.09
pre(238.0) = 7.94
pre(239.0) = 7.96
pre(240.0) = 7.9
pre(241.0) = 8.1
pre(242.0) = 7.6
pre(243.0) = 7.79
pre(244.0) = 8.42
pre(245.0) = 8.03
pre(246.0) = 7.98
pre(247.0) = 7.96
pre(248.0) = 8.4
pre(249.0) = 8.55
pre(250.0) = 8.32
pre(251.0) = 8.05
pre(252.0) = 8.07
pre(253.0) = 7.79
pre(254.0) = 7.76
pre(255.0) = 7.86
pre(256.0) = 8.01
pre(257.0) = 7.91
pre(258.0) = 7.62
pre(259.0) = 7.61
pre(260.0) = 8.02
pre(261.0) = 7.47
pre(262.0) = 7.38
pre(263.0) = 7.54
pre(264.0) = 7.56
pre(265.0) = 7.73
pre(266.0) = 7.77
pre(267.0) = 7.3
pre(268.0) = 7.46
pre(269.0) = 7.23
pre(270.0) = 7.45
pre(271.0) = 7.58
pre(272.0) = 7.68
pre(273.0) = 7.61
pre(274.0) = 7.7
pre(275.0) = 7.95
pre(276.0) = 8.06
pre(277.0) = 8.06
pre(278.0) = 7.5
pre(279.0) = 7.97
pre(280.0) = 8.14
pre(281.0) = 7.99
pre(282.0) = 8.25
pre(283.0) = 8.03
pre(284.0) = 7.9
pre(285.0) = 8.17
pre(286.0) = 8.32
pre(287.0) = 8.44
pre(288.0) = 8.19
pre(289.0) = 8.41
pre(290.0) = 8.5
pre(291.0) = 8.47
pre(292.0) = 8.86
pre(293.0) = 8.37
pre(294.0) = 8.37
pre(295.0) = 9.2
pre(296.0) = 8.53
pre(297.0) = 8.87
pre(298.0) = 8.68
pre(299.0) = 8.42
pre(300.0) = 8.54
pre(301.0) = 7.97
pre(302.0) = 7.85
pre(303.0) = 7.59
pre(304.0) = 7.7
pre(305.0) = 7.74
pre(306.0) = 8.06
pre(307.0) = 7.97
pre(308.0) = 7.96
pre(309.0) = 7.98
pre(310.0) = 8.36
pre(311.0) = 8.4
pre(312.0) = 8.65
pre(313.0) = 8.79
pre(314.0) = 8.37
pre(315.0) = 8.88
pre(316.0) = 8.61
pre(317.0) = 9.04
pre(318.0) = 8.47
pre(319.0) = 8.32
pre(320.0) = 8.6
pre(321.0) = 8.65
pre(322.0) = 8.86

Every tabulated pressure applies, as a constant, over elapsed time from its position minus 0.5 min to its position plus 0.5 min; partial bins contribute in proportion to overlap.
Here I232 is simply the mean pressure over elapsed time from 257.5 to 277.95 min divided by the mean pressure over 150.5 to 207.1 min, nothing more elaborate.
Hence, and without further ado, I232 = 0.94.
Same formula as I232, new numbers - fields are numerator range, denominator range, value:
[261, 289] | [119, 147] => 1.23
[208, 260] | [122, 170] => 1.24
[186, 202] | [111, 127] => 1.56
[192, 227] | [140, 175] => 1.26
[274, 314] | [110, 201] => 1.15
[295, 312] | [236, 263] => 1.03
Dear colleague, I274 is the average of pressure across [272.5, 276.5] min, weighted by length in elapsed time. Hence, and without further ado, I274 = 7.83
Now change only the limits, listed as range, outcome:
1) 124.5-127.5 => 6.37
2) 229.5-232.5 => 8.56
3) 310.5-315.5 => 8.62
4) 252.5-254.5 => 7.78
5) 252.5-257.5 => 7.87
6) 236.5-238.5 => 8.02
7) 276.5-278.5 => 7.78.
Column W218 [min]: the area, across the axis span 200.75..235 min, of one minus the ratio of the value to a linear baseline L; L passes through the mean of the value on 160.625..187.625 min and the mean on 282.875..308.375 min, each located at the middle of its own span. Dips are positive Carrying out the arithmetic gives -2.7 min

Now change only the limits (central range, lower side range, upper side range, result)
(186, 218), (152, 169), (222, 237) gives -4.52 min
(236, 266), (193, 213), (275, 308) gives 2.38 min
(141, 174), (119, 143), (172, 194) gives 2.19 min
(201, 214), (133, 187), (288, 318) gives -2.63 min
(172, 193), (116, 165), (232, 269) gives -4.44 min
